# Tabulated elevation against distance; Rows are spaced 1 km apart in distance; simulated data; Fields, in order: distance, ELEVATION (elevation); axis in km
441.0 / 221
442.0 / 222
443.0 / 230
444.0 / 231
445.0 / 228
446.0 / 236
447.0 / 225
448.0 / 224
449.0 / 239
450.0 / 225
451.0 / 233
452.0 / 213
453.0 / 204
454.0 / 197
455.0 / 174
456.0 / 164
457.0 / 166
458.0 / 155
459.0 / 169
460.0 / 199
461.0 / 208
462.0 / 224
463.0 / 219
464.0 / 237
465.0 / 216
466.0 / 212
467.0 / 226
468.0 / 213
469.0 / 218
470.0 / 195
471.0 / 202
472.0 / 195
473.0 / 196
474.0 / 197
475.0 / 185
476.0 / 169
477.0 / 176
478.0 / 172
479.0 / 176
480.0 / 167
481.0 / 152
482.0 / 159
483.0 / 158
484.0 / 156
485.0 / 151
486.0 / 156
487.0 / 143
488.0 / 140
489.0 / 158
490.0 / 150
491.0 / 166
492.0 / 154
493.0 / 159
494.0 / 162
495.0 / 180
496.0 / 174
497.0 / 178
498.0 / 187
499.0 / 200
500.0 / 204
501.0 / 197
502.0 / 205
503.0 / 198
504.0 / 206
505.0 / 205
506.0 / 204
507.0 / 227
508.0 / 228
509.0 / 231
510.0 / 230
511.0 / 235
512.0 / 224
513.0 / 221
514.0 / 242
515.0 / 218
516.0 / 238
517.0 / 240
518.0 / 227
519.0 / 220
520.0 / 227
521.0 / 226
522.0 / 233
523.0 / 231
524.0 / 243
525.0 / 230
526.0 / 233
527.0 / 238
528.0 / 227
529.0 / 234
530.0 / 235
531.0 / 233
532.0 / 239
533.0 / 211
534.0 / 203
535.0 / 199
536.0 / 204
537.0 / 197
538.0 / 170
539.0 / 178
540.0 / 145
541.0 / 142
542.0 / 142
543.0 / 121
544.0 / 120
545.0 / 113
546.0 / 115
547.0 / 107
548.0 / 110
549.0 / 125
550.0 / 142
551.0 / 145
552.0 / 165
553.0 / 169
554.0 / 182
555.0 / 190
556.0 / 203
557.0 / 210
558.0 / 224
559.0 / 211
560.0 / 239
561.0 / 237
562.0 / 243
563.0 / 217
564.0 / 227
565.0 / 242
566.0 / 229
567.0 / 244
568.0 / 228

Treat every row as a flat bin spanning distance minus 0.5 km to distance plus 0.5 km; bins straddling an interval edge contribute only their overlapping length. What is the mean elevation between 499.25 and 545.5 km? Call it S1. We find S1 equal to 208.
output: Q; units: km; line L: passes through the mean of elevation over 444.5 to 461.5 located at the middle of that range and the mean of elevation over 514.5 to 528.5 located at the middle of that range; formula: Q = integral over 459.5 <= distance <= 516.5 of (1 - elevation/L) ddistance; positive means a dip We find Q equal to 6.4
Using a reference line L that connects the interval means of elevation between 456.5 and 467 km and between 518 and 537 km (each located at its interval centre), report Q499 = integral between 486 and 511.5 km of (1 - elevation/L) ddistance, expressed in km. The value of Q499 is 3.2 km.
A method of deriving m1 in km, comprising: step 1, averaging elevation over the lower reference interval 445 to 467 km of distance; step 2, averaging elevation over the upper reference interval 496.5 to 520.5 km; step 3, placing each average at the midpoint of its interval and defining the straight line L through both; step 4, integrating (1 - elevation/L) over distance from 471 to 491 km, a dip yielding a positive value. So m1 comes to 4.22 km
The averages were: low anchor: 208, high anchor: 216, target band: 167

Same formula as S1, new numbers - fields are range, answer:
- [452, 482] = 192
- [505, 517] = 227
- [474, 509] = 178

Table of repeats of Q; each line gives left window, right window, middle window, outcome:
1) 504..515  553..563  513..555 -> 5.3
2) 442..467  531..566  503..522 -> -3.2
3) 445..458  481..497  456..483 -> -1.1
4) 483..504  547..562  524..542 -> -2.8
